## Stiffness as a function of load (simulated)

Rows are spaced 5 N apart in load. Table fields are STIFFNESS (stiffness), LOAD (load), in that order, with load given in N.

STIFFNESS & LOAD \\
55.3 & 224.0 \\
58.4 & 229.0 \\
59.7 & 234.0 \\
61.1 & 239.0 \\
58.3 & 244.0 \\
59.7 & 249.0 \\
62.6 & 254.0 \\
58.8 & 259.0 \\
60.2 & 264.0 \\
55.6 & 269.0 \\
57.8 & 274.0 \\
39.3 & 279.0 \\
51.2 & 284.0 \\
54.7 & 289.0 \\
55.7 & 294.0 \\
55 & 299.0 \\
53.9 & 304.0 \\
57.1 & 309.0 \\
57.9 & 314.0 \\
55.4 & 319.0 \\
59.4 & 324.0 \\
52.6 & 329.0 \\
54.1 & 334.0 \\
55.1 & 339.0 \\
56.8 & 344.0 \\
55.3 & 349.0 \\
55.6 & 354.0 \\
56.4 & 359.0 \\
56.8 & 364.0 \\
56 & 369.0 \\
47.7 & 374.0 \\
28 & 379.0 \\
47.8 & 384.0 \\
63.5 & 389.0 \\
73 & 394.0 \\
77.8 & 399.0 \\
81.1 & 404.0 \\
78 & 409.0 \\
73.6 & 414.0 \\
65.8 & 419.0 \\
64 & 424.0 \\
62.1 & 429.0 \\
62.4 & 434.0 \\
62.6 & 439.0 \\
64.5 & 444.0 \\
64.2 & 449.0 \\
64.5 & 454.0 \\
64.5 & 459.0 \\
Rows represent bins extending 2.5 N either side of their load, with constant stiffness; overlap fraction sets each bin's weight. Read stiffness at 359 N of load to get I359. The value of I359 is 56.4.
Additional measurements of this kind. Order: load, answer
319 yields 55.4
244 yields 58.3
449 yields 64.2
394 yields 73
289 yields 54.7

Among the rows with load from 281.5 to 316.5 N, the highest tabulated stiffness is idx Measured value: 57.9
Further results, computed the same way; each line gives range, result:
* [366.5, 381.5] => 56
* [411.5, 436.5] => 73.6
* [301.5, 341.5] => 59.4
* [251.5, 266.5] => 62.6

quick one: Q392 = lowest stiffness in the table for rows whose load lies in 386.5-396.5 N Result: 63.5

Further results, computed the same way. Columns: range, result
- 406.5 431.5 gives 62.1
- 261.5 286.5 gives 39.3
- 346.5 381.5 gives 28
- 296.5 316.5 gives 53.9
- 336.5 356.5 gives 55.1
